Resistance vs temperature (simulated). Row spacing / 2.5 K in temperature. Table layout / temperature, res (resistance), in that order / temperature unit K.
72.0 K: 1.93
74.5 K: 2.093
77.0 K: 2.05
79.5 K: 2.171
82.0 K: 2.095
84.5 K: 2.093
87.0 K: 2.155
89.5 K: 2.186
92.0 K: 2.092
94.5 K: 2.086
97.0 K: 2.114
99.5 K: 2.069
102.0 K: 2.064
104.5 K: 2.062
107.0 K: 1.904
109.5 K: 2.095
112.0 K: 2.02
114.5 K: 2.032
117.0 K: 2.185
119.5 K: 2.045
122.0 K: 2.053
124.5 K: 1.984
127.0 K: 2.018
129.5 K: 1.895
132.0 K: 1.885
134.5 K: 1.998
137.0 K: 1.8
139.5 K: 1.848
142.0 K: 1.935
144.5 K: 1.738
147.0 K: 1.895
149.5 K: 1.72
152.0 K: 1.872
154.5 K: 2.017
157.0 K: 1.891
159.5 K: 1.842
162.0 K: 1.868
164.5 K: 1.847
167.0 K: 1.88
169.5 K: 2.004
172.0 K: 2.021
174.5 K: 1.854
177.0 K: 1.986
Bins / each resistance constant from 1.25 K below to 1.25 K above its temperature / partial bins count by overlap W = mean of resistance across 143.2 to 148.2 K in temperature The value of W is 1.82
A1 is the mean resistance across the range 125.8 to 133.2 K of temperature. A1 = 1.93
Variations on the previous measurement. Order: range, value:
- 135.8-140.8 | 1.83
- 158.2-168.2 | 1.86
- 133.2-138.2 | 1.9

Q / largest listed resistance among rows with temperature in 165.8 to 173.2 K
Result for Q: 2.021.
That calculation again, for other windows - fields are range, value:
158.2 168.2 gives 1.88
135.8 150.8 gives 1.935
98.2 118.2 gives 2.185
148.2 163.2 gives 2.017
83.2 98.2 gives 2.186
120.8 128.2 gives 2.053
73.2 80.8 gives 2.171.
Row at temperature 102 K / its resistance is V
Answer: 2.064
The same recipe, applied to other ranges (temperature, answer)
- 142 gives 1.935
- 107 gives 1.904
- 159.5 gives 1.842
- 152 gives 1.872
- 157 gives 1.891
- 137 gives 1.8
